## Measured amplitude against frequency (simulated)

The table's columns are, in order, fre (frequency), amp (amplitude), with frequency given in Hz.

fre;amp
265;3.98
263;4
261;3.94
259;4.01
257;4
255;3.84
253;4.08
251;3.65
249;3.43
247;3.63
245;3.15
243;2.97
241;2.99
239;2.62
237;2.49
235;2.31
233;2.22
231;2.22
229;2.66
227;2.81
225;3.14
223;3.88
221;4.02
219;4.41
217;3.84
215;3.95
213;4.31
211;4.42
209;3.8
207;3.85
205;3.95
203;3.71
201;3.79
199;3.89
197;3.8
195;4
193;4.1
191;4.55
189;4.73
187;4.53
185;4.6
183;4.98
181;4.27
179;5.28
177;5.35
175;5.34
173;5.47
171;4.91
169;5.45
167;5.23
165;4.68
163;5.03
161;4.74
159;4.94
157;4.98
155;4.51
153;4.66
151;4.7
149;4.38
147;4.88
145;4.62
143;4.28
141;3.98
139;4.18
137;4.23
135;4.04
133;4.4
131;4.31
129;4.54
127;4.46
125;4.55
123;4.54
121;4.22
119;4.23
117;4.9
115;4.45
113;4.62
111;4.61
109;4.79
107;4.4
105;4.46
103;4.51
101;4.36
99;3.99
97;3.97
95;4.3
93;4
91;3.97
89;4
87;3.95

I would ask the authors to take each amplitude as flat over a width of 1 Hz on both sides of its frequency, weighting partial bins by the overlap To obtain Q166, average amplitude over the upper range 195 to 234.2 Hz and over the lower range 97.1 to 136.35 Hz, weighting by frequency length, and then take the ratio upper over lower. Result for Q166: 0.82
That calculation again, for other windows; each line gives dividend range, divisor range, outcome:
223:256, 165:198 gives 0.64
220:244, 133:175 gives 0.61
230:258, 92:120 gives 0.71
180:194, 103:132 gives 1.01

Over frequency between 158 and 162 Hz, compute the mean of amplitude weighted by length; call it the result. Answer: 4.84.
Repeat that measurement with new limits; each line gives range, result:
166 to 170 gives 5.34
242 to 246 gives 3.06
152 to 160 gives 4.77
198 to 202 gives 3.84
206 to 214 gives 4.1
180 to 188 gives 4.59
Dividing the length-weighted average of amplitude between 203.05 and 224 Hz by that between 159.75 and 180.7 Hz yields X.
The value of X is 0.79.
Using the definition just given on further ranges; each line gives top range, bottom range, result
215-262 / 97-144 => 0.76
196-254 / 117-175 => 0.74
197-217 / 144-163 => 0.84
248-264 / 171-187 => 0.77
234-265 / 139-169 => 0.73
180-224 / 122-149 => 0.95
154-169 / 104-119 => 1.07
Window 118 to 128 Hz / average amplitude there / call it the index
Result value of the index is 4.4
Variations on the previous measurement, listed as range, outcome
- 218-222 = 4.21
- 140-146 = 4.29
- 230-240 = 2.37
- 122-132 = 4.48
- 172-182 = 5.14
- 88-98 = 4.05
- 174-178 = 5.34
